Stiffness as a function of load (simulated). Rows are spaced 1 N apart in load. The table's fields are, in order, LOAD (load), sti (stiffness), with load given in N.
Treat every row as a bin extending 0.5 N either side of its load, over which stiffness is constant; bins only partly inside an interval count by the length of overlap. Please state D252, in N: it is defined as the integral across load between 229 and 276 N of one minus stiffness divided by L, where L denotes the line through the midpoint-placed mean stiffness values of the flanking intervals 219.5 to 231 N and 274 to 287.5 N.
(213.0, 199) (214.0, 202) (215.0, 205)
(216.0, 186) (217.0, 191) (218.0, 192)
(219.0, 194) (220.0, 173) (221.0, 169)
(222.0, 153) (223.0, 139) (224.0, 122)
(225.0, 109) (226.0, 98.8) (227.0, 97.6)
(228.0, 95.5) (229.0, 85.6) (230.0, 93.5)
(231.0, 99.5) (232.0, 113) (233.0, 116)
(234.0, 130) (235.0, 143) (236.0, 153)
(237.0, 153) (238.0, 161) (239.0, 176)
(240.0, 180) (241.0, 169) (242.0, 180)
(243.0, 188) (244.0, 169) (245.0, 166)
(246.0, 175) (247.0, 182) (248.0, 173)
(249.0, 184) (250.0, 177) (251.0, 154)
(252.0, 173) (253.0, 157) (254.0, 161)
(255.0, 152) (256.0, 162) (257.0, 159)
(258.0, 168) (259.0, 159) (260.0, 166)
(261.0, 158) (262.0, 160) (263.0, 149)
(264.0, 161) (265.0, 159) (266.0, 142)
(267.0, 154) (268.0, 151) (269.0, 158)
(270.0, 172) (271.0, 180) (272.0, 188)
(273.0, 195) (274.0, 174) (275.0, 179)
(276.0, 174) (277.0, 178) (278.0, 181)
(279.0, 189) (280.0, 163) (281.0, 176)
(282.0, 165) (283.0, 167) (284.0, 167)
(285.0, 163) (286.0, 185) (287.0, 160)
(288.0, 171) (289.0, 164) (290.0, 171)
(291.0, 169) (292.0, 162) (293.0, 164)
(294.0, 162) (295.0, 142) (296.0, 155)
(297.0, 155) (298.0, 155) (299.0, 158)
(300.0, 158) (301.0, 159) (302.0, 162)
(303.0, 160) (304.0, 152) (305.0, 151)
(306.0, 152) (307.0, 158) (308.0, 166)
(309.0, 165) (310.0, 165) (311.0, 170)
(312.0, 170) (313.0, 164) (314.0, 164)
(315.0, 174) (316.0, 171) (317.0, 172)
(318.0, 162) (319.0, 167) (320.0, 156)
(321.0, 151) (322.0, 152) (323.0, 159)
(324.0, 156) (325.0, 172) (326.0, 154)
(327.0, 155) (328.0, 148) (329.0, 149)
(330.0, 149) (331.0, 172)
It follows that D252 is -4.36 N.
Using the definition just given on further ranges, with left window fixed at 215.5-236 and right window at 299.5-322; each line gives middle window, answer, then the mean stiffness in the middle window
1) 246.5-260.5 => -2.2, 166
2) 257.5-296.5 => -3.9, 167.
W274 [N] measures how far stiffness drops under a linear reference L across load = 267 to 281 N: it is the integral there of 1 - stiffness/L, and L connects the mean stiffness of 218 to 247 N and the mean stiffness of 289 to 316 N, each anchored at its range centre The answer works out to -1.9 N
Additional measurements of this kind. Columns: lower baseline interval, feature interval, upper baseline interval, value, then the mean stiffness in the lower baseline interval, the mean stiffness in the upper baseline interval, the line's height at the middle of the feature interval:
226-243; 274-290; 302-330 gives -2.4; 135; 160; 150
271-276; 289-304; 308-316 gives 1.2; 183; 168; 174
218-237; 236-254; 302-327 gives -4.6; 129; 162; 136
